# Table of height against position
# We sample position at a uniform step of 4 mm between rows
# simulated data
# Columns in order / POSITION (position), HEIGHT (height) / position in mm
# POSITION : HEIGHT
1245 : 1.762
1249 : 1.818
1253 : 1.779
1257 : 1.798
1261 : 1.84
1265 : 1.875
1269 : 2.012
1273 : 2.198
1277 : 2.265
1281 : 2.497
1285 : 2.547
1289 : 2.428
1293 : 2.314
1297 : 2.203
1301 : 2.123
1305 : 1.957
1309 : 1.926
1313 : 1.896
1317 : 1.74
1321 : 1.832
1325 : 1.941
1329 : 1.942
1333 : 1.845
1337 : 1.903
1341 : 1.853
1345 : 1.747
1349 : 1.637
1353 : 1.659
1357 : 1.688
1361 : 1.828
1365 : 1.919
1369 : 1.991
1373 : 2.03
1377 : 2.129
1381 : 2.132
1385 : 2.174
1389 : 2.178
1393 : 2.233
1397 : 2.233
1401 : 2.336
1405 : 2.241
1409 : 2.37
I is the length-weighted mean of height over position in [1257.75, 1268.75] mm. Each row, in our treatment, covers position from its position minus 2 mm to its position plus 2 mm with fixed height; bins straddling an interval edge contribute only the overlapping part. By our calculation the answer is 1.88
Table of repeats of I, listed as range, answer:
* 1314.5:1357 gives 1.81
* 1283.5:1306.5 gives 2.26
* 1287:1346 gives 1.98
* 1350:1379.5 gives 1.89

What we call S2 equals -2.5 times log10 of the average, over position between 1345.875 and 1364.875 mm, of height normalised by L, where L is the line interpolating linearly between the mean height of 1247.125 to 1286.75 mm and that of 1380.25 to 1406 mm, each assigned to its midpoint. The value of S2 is 0.25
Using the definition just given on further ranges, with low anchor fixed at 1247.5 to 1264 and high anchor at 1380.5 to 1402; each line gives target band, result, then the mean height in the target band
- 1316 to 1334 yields 0.08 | 1.87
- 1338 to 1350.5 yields 0.18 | 1.76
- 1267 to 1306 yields -0.19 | 2.26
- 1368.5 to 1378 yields 0.06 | 2.05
